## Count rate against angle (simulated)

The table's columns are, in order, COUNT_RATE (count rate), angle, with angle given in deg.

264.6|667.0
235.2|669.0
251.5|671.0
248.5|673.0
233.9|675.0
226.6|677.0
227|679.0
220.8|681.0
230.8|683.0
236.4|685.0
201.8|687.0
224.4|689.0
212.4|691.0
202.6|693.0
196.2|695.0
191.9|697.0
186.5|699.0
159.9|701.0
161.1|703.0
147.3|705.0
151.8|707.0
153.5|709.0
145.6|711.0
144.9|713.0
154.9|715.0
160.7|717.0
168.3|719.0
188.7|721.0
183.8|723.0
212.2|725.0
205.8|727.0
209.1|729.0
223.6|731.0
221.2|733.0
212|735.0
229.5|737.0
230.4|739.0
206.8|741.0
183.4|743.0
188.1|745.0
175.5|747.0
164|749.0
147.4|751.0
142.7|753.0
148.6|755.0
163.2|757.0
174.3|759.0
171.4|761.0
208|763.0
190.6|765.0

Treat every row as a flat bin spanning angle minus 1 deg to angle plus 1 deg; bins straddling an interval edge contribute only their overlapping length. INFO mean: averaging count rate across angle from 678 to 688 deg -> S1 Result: 223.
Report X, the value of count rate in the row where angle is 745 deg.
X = 188.1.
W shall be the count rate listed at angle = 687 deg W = 201.8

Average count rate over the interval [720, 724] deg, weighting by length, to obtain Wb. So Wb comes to 186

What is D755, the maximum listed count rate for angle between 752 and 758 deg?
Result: 163.2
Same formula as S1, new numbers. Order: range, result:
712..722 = 164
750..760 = 155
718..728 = 192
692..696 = 199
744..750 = 176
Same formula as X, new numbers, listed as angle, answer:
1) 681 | 220.8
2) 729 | 209.1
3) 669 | 235.2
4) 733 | 221.2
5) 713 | 144.9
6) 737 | 229.5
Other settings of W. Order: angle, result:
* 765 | 190.6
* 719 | 168.3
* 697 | 191.9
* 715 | 154.9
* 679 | 227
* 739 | 230.4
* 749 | 164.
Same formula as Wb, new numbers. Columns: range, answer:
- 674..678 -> 230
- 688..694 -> 213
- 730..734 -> 222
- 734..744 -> 212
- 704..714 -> 149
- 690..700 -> 198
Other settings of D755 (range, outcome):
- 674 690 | 236.4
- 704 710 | 153.5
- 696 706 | 191.9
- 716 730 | 212.2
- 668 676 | 251.5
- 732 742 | 230.4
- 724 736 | 223.6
